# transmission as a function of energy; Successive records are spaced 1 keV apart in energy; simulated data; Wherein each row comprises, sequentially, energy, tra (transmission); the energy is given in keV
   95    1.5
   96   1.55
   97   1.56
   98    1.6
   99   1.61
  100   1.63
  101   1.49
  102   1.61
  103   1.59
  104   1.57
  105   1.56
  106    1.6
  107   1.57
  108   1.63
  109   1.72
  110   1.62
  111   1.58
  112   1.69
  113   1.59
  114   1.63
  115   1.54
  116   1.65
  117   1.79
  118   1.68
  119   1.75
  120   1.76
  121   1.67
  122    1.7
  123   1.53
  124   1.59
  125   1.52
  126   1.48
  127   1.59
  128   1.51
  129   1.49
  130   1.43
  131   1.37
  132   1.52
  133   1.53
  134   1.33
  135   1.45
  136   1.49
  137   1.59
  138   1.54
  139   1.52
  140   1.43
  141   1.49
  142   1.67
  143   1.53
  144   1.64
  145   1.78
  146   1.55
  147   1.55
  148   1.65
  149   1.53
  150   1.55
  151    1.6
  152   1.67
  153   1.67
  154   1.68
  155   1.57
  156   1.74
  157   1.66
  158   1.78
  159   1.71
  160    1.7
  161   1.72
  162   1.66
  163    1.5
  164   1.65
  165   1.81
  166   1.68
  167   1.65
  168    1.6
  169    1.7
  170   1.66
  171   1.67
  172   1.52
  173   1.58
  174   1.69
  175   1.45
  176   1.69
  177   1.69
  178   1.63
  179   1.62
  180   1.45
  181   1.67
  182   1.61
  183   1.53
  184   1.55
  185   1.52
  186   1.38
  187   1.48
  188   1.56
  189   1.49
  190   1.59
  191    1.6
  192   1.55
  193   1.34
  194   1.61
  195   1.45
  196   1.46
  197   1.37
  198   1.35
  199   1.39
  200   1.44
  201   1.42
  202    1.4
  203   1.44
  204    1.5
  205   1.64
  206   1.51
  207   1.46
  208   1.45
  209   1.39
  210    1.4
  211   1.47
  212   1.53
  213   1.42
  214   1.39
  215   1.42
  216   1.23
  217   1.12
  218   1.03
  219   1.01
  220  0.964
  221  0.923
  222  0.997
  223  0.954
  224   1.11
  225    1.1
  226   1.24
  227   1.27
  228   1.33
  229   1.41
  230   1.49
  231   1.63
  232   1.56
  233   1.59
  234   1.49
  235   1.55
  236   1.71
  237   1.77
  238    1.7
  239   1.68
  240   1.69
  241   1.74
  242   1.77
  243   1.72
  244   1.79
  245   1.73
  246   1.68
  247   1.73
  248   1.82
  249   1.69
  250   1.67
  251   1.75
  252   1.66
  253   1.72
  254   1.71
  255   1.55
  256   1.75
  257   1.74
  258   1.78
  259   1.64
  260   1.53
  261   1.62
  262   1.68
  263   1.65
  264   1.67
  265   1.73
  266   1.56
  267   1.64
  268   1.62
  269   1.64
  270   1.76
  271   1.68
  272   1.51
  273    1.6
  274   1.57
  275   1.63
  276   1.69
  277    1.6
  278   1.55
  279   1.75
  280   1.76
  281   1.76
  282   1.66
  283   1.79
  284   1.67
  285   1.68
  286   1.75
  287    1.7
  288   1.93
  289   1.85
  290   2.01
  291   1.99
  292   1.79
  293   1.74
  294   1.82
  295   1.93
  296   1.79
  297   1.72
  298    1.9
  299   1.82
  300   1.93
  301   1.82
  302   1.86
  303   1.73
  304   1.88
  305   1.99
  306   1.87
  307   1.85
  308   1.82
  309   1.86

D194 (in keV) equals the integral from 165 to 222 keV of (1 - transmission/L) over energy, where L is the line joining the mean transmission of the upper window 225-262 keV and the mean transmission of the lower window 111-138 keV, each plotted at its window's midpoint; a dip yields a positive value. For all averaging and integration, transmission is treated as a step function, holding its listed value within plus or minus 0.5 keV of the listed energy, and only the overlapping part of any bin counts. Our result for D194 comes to 4.8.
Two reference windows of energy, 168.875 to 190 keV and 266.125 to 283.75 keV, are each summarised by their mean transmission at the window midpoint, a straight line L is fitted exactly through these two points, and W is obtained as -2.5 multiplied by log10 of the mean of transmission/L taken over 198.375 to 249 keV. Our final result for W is 0.12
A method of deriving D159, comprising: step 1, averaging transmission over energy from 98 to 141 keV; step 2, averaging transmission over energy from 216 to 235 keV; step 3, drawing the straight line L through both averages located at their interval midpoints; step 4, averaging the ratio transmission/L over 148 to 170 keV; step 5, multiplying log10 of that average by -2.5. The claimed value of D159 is -0.15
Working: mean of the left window 1.57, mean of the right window 1.24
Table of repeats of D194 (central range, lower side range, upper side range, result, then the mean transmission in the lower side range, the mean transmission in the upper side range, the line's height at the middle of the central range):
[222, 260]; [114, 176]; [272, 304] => 2.9 keV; 1.6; 1.77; 1.71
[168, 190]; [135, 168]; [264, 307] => 0.9 keV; 1.62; 1.75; 1.65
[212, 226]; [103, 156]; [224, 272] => 4.1 keV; 1.58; 1.62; 1.61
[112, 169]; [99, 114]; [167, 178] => 0.5 keV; 1.6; 1.63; 1.62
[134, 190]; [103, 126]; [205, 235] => -4.3 keV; 1.63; 1.32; 1.49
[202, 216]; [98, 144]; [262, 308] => 1.8 keV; 1.57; 1.75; 1.67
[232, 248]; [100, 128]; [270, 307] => 0.4 keV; 1.62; 1.77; 1.73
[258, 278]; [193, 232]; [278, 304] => 0.4 keV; 1.34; 1.8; 1.67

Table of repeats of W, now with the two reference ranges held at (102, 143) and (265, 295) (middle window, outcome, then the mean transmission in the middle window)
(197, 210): 0.14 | 1.44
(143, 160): -0.03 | 1.64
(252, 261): 0.01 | 1.67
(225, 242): 0.09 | 1.55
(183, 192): 0.08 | 1.52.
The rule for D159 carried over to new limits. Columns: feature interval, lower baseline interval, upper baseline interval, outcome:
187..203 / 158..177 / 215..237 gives 0.009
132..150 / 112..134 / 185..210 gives 0.007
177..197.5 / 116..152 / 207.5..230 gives -0.124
